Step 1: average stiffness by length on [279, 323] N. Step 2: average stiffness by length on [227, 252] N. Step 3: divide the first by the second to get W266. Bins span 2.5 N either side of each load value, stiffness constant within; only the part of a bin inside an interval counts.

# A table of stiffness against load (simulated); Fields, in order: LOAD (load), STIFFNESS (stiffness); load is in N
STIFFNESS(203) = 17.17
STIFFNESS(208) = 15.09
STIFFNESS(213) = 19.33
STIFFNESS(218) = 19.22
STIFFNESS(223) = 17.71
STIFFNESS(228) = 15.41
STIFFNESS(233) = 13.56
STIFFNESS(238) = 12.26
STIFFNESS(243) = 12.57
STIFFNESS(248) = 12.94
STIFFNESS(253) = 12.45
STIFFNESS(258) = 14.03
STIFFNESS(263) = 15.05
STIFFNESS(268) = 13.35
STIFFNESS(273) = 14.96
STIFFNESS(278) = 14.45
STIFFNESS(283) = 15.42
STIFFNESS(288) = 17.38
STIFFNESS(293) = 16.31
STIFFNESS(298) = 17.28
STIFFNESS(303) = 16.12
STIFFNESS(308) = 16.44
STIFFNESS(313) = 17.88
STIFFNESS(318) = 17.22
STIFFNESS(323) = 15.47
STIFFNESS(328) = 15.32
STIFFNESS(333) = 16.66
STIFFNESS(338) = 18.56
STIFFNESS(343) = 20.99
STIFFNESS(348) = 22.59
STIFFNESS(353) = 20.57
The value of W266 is 1.3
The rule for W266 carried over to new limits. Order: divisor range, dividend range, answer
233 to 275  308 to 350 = 1.33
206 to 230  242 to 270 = 0.77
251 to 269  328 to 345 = 1.32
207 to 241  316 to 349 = 1.12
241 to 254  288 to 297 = 1.32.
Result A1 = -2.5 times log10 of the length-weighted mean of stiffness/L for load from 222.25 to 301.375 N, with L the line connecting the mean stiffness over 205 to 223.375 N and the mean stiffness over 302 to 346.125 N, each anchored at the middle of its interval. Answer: 0.20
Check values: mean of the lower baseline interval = 17.8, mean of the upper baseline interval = 17.3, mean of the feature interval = 14.6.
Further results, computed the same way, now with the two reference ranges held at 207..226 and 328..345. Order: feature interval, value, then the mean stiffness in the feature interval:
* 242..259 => 0.36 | 12.9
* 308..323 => 0.07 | 17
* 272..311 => 0.13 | 16.1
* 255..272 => 0.26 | 14.2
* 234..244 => 0.39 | 12.6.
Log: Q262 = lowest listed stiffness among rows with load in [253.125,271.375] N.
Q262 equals 13.35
